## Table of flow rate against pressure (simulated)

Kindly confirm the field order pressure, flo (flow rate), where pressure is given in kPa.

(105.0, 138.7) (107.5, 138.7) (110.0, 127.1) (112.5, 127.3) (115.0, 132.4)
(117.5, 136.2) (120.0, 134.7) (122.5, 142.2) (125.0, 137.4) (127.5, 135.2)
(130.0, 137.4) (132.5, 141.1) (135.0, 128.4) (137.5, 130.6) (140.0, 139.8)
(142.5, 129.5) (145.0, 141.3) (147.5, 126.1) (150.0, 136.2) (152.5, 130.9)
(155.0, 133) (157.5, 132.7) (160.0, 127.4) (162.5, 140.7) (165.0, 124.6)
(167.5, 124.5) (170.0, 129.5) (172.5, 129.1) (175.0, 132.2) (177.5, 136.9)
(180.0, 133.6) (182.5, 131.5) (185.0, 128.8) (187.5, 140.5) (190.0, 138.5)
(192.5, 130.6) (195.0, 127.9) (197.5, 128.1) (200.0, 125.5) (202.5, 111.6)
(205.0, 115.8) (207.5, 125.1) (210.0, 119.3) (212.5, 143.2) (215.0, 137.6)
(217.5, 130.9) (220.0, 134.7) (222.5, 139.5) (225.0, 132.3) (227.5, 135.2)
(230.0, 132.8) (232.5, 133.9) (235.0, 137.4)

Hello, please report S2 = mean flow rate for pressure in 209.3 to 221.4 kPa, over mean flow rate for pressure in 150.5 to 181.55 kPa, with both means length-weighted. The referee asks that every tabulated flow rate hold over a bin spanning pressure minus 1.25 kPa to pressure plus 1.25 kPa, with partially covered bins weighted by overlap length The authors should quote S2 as 1.0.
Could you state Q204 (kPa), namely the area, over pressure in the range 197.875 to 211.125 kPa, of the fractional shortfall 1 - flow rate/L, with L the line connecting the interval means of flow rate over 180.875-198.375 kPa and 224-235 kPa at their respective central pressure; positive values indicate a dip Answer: 1.3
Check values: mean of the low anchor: 132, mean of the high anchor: 134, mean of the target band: 120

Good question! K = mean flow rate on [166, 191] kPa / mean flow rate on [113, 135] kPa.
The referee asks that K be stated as 1.0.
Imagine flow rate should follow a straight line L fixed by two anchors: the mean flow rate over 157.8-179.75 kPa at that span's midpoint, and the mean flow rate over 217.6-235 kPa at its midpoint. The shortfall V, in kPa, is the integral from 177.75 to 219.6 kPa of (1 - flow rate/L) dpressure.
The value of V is 1.0 kPa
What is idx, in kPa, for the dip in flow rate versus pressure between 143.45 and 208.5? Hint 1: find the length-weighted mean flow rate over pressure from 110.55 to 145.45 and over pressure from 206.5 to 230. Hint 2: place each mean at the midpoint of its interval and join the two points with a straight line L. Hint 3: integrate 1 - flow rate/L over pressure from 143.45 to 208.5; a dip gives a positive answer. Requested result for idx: 1.9 kPa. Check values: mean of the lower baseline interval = 135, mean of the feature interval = 130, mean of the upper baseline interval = 133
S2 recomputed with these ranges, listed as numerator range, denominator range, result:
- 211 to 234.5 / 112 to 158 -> 1.01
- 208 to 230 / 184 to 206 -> 1.05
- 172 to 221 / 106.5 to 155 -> 0.97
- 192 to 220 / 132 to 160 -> 0.95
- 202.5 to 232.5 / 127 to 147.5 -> 0.97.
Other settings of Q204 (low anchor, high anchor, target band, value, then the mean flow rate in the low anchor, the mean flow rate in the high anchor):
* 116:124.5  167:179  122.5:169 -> 0.3 kPa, 138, 131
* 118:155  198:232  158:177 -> 0.4 kPa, 135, 130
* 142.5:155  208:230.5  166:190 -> 0.2 kPa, 133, 134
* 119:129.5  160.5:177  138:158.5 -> 0.0 kPa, 137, 130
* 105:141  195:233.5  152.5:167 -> 0.2 kPa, 135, 130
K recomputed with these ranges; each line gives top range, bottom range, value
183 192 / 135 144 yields 1.02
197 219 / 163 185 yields 0.97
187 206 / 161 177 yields 0.97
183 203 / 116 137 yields 0.95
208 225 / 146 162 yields 1.02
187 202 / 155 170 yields 1.00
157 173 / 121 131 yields 0.94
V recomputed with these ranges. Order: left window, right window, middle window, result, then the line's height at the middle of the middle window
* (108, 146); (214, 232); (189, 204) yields 0.9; 135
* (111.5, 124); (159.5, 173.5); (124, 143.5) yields -0.3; 133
